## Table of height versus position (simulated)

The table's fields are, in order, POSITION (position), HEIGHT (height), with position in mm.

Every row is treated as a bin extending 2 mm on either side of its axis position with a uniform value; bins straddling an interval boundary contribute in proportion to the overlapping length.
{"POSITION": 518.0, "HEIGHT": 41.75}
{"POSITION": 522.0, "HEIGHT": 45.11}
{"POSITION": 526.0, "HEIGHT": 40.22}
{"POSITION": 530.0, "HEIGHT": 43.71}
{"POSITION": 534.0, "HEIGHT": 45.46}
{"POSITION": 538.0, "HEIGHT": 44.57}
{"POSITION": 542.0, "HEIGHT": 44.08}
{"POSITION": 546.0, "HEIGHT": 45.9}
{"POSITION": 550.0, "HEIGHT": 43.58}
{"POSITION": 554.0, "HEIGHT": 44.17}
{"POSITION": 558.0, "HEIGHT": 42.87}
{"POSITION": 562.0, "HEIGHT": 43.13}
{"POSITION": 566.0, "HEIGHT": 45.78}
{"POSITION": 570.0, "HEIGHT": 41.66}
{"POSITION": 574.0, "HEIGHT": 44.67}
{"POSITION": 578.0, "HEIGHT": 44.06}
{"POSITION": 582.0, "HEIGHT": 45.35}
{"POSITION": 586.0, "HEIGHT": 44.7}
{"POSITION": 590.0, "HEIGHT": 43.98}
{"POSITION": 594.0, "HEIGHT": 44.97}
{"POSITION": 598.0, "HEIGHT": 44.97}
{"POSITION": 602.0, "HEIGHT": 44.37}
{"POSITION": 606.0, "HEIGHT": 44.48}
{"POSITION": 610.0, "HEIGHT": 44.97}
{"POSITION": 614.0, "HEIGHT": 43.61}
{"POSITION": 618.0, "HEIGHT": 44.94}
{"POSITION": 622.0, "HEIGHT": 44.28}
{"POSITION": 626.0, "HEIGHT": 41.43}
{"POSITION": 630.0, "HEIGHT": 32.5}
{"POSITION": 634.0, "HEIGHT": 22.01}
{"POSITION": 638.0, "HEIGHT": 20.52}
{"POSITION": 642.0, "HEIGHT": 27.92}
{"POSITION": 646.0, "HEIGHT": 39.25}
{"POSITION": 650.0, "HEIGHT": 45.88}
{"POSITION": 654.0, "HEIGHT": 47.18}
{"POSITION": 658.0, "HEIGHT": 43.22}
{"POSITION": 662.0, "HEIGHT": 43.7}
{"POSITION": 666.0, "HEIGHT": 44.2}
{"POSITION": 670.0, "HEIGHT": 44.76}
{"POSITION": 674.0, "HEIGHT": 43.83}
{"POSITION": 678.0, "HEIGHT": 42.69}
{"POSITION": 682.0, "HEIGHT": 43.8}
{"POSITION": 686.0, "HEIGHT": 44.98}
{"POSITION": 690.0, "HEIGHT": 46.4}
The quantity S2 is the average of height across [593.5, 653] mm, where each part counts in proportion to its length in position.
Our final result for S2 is 39.1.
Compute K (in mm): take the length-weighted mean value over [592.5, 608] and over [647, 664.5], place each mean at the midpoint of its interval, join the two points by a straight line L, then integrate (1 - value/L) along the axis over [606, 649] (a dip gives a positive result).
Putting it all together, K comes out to 7.6 mm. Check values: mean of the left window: 44.7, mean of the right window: 44.6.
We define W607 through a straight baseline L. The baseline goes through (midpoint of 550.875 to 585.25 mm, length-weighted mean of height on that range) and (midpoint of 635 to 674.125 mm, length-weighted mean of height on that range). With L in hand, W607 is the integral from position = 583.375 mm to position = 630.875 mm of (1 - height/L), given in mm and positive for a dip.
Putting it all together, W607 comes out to -1.8 mm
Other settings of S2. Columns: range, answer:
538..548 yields 44.9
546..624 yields 44.3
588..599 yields 44.6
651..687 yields 44.3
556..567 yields 43.8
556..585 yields 44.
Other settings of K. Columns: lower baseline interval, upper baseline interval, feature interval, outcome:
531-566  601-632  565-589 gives -0.4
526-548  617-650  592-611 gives -3.5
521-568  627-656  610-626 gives -3.4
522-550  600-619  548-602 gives 0.1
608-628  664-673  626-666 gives 7.0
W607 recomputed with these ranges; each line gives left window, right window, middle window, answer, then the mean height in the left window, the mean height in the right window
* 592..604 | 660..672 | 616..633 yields 1.9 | 44.8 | 44.2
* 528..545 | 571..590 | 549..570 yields 0.4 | 44.5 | 44.5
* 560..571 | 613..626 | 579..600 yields -0.5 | 43.7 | 43.9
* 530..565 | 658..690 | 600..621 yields -0.1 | 44.2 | 44.1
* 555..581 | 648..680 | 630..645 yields 6.3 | 43.8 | 44.4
